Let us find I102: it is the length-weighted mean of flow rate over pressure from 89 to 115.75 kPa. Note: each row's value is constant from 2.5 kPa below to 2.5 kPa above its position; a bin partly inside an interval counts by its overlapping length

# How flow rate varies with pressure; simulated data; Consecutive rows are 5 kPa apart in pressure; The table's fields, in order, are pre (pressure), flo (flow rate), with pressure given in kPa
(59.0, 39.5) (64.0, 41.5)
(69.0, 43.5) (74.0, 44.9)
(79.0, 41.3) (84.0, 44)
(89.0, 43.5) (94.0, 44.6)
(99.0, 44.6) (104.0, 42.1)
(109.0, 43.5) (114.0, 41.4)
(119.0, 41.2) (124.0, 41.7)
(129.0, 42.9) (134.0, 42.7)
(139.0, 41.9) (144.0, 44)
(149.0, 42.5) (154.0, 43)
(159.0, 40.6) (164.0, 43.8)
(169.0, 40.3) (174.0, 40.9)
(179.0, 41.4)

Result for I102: 43.3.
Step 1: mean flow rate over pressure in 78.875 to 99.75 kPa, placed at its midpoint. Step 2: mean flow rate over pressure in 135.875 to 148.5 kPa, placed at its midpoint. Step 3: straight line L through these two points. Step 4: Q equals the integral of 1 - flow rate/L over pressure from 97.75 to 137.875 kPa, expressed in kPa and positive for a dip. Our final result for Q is 0.8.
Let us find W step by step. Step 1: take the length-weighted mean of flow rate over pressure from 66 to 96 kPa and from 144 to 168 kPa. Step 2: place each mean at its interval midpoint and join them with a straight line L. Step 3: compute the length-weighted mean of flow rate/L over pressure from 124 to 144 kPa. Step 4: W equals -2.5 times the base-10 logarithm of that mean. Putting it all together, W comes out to 0.01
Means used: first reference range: 43.6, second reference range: 42.5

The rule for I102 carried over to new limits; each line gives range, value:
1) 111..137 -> 42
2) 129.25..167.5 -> 42.6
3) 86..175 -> 42.5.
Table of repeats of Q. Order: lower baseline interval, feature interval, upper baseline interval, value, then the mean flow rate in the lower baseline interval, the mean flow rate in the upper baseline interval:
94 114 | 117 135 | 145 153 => 0.4 kPa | 43.3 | 42.9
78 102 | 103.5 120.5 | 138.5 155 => 0.5 kPa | 43.7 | 43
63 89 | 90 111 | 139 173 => -0.4 kPa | 43.2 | 42.3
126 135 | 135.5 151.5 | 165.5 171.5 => -0.3 kPa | 42.8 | 40.9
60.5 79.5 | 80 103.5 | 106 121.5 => -0.8 kPa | 42.8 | 42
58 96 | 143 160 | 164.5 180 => -0.4 kPa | 43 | 41.2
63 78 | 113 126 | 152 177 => 0.3 kPa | 43.3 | 41.7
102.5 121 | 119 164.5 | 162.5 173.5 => -0.6 kPa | 42.1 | 41.7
